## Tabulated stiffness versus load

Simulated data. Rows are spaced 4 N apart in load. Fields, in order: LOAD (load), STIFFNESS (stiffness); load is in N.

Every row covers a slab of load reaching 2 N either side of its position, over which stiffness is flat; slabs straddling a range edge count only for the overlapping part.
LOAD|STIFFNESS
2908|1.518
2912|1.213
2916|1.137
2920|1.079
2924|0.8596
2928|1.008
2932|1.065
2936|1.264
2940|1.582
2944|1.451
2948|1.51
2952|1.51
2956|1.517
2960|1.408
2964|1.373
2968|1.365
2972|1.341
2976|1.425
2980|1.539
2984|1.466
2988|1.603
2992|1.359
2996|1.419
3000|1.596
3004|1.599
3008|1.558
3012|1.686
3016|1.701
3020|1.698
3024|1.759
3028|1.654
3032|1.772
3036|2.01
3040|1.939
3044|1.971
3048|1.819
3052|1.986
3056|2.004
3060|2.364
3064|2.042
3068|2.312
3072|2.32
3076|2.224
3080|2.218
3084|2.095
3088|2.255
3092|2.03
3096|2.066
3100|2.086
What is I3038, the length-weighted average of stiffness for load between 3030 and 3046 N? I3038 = 1.92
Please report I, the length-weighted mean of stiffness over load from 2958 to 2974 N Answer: 1.37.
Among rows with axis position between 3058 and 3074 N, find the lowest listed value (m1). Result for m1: 2.042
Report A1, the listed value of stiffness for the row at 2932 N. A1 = 1.065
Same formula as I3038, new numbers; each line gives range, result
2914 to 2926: 1.03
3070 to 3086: 2.21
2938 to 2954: 1.51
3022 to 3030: 1.71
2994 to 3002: 1.51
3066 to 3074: 2.32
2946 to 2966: 1.46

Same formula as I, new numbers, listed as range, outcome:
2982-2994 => 1.48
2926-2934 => 1.04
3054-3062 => 2.18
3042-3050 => 1.9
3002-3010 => 1.58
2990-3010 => 1.51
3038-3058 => 1.94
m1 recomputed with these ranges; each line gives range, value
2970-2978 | 1.341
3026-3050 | 1.654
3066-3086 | 2.095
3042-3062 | 1.819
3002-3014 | 1.558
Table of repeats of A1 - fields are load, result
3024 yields 1.759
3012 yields 1.686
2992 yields 1.359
